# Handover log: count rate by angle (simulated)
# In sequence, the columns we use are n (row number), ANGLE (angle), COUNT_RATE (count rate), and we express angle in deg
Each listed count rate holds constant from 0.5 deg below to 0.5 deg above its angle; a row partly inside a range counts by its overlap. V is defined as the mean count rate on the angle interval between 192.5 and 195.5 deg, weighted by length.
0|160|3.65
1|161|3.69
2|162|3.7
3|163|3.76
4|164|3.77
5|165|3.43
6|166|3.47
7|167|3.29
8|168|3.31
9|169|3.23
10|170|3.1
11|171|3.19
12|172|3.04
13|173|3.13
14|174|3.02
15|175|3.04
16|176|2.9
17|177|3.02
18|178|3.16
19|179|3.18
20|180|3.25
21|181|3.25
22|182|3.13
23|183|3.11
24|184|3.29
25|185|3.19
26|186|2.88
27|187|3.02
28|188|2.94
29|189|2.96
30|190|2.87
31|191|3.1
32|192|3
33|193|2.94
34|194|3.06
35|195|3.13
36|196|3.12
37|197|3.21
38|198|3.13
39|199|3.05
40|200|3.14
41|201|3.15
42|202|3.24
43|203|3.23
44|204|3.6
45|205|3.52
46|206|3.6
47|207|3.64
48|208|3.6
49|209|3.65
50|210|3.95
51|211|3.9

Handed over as 3.04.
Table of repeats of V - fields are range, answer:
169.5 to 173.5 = 3.12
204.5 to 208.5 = 3.59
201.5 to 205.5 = 3.4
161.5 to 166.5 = 3.63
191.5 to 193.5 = 2.97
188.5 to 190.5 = 2.92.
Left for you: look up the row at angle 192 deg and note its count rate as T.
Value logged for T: 3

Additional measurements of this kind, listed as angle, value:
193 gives 2.94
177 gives 3.02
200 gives 3.14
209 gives 3.65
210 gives 3.95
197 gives 3.21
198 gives 3.13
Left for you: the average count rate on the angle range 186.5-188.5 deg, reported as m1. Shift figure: 2.98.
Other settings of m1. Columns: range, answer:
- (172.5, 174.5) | 3.08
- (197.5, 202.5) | 3.14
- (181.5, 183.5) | 3.12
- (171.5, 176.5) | 3.03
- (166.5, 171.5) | 3.22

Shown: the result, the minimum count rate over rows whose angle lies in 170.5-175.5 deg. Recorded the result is 3.02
